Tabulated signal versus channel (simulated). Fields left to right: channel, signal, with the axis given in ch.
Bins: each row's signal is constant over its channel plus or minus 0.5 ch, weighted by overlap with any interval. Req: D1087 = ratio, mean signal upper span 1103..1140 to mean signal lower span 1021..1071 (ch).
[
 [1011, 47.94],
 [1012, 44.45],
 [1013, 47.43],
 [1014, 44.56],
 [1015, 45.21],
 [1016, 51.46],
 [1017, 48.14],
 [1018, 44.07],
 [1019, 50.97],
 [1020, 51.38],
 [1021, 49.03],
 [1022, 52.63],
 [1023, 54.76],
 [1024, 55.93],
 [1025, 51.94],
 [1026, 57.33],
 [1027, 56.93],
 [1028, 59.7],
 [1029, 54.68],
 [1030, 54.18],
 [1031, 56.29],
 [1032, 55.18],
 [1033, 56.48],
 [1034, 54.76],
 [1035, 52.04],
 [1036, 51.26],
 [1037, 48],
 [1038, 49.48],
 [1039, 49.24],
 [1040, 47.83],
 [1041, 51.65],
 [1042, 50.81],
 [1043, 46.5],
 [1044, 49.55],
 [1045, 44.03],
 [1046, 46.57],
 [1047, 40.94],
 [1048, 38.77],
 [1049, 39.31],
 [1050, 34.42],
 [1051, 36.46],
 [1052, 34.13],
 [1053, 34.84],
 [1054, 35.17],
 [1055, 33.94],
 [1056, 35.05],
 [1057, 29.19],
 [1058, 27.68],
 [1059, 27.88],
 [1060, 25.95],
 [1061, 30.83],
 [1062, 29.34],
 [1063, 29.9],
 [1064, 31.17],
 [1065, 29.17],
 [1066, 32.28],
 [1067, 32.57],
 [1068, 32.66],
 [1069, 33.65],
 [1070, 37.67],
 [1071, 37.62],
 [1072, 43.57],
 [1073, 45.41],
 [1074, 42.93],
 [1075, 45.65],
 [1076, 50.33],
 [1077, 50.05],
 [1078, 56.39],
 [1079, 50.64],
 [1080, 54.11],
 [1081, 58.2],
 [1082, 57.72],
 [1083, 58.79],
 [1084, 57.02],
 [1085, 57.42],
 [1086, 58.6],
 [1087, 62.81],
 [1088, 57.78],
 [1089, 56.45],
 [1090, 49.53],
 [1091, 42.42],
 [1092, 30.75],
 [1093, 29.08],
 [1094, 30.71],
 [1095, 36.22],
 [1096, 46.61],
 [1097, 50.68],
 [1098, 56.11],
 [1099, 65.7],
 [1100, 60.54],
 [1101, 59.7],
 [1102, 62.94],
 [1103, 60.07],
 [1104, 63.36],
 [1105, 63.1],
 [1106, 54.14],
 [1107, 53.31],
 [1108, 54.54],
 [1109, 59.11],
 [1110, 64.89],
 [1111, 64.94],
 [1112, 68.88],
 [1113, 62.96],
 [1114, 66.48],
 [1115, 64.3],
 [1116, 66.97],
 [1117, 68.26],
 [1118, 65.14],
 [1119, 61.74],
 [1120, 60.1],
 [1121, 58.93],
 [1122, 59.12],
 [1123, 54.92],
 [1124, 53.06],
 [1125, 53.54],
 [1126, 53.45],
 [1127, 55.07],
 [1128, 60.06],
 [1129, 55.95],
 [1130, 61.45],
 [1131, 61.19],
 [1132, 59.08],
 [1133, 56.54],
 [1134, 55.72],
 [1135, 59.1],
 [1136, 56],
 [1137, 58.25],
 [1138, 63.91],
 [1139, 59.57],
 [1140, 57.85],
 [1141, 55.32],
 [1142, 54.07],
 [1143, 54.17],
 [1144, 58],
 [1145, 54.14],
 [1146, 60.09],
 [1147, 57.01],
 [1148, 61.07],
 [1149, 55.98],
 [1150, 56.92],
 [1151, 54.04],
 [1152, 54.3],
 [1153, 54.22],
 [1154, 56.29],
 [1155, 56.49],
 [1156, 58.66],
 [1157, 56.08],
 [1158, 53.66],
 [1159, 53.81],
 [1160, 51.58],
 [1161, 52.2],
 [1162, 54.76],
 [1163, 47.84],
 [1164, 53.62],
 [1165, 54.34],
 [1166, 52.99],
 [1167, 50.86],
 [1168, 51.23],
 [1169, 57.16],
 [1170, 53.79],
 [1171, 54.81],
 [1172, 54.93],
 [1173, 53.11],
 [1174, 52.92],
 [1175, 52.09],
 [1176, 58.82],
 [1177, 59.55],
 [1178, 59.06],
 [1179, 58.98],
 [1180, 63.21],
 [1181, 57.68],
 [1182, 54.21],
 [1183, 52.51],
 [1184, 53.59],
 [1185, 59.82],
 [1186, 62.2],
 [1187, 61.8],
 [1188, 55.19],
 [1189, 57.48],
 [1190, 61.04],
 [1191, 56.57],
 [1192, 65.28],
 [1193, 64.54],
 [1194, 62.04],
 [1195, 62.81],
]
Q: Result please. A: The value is 1.40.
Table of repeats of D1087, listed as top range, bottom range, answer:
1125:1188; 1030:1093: 1.28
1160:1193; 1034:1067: 1.44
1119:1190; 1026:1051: 1.14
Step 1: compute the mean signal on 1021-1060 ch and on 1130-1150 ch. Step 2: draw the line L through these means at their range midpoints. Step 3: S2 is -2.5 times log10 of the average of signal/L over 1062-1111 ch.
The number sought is 0.06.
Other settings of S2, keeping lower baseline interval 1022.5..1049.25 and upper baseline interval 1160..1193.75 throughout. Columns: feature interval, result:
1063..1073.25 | 0.43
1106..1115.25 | -0.15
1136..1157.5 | -0.03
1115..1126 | -0.11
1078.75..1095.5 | 0.06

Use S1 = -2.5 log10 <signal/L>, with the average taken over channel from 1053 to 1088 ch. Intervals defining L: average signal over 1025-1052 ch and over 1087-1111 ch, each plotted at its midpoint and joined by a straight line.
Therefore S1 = 0.22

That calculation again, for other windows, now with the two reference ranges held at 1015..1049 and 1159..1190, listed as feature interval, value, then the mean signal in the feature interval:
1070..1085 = 0.04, 50.4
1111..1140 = -0.12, 60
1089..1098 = 0.26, 41.4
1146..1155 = -0.03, 56.5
